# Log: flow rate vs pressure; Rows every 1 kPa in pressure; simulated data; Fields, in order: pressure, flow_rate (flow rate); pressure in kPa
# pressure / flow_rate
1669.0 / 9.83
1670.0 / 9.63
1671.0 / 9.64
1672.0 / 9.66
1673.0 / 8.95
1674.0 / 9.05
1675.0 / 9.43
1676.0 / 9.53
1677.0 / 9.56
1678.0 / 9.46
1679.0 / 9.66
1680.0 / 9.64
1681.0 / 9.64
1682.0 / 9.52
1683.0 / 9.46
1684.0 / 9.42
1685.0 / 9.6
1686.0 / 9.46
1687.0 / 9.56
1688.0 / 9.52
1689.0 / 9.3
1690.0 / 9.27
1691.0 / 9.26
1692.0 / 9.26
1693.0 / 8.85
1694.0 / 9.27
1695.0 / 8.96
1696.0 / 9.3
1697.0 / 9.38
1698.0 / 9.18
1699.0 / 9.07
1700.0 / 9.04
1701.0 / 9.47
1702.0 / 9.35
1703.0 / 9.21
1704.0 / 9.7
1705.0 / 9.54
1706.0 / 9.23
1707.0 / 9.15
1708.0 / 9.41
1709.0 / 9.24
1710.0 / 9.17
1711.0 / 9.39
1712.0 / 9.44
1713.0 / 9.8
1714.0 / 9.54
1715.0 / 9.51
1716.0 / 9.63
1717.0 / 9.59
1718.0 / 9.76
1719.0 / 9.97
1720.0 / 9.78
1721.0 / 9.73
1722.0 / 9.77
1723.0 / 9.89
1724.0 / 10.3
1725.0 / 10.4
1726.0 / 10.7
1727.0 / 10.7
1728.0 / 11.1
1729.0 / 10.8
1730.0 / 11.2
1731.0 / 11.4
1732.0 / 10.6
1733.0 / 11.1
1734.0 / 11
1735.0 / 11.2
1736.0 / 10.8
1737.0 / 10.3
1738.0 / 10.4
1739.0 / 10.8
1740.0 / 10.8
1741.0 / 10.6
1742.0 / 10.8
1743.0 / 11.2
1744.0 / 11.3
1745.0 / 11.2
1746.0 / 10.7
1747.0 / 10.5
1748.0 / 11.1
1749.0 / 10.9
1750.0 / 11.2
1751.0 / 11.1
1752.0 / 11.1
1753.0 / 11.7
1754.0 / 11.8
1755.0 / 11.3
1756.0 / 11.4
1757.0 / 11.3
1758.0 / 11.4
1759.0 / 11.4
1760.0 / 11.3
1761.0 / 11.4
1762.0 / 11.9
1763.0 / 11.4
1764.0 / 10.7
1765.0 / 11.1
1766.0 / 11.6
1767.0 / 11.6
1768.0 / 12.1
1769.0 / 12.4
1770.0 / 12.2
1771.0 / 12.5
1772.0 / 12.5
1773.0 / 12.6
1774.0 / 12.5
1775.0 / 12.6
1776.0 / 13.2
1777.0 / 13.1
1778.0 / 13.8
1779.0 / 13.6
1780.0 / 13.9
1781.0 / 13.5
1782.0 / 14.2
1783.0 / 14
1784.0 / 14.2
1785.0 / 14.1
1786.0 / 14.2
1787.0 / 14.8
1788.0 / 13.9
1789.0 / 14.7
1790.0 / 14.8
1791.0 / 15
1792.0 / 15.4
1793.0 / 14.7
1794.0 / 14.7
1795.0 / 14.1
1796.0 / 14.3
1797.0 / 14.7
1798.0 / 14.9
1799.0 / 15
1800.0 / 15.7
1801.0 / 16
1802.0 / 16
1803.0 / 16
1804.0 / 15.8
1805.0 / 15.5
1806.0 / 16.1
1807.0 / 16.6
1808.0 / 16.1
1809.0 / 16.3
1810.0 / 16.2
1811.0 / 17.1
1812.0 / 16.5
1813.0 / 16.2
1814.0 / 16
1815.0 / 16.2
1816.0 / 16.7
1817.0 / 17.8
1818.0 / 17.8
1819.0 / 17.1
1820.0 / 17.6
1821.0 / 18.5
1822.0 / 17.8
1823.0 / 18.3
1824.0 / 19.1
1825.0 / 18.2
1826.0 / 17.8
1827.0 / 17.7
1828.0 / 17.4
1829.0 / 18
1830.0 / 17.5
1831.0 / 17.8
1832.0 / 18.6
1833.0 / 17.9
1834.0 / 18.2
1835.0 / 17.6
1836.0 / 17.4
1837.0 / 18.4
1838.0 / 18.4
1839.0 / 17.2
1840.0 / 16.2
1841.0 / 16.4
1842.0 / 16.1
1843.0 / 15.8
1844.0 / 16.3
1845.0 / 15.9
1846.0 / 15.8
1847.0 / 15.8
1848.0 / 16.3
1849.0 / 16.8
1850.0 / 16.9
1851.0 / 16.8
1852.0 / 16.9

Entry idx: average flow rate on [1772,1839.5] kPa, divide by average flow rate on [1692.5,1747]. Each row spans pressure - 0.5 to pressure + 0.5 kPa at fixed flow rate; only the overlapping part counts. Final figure 1.6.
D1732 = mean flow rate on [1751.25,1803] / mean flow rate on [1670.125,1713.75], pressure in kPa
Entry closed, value 1.41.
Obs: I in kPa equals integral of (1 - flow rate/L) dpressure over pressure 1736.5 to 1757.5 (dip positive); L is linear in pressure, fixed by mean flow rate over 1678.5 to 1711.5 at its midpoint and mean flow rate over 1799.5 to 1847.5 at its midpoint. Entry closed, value 2.4 kPa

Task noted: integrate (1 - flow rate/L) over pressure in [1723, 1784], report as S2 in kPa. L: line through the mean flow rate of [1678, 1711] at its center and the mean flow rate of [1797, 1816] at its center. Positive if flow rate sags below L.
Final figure 5.9 kPa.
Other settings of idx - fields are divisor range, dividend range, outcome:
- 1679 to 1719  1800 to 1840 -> 1.83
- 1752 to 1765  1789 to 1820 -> 1.39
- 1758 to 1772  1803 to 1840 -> 1.48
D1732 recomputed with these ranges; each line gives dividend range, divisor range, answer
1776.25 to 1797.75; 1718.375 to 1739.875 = 1.35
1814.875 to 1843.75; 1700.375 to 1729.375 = 1.80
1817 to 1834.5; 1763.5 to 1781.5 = 1.43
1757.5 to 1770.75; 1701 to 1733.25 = 1.17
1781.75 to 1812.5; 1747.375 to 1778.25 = 1.29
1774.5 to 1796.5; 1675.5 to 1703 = 1.51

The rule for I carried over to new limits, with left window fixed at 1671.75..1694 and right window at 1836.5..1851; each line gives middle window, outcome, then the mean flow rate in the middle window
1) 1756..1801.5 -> 1.5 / 13.3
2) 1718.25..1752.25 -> 3.0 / 10.7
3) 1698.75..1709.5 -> 1.1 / 9.32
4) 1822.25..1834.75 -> -1.7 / 18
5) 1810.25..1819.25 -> -0.9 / 16.8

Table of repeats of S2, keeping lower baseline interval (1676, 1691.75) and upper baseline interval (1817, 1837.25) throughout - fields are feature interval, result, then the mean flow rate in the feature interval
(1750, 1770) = 3.6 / 11.5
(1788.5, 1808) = 1.1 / 15.3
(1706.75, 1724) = 2.6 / 9.6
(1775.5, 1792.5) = 1.4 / 14.1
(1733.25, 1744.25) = 1.6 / 10.8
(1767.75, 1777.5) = 1.4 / 12.6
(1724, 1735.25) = 1.2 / 10.9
